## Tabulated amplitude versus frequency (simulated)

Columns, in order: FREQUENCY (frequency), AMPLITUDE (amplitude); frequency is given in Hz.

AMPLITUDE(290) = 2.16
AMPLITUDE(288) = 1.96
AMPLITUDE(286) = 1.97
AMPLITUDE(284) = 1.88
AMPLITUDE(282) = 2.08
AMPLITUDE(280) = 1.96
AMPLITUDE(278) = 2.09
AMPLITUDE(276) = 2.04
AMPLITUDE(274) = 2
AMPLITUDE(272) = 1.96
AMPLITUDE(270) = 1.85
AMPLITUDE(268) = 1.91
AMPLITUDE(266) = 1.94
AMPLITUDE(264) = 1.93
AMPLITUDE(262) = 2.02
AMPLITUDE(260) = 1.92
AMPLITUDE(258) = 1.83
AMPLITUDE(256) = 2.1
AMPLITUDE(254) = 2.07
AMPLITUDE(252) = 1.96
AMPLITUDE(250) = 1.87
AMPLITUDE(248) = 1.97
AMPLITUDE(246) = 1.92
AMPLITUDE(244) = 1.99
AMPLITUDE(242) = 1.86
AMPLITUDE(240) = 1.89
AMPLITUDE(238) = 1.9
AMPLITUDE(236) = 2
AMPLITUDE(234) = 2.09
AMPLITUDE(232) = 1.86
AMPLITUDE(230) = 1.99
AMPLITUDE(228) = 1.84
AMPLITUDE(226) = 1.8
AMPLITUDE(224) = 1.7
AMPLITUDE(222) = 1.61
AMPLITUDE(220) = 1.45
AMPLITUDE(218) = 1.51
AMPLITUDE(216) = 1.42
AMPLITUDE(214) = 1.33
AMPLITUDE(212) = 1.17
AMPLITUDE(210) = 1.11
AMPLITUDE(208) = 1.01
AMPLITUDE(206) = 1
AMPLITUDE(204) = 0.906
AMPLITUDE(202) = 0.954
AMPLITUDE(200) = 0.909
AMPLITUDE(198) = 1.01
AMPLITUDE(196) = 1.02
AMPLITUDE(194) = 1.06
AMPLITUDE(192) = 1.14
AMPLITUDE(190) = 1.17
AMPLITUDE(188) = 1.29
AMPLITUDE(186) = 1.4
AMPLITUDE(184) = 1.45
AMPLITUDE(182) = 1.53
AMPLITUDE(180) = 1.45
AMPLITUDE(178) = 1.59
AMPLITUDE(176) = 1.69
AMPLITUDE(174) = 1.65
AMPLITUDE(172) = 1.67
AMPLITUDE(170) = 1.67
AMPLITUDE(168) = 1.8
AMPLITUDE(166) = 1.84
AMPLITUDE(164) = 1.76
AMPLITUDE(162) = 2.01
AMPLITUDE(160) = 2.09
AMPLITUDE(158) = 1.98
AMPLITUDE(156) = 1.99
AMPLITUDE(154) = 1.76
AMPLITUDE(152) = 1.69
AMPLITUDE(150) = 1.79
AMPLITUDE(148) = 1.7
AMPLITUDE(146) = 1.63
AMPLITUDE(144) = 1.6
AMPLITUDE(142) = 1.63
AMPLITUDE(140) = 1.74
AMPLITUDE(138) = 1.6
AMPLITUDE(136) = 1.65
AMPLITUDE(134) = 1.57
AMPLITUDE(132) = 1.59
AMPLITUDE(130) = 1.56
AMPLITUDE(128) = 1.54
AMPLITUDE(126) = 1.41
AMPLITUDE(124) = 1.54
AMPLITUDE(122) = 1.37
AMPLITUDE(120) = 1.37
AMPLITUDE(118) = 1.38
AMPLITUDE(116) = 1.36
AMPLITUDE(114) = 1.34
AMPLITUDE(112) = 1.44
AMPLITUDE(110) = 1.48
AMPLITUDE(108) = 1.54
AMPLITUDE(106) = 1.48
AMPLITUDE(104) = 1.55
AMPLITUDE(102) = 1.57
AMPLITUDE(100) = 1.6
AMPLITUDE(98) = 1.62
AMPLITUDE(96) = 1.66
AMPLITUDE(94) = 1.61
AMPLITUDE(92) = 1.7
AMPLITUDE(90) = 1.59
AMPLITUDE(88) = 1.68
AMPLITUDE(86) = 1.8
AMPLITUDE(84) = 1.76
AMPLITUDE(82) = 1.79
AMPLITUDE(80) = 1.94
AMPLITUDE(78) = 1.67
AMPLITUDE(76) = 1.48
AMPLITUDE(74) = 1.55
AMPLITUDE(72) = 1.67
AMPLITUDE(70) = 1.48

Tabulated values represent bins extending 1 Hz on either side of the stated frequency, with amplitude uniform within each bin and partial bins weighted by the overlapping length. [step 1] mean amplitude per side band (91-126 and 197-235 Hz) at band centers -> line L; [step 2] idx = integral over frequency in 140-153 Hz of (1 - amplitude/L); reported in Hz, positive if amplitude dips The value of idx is -1.9 Hz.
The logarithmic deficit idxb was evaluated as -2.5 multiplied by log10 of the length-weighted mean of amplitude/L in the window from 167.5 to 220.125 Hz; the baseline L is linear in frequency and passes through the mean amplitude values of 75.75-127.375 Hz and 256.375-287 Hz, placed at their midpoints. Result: 0.34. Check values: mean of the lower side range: 1.57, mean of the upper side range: 1.96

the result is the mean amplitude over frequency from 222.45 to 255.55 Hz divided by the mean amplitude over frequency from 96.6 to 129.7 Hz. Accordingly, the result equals 1.30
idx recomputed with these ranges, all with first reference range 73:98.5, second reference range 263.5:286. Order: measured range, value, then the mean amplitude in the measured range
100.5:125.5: 3.90 Hz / 1.45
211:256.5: 2.77 Hz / 1.79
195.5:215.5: 8.71 Hz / 1.05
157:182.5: 0.78 Hz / 1.75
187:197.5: 4.06 Hz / 1.13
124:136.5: 1.44 Hz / 1.55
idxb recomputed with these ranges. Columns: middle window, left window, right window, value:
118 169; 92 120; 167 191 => -0.11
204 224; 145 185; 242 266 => 0.40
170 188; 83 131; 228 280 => 0.13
